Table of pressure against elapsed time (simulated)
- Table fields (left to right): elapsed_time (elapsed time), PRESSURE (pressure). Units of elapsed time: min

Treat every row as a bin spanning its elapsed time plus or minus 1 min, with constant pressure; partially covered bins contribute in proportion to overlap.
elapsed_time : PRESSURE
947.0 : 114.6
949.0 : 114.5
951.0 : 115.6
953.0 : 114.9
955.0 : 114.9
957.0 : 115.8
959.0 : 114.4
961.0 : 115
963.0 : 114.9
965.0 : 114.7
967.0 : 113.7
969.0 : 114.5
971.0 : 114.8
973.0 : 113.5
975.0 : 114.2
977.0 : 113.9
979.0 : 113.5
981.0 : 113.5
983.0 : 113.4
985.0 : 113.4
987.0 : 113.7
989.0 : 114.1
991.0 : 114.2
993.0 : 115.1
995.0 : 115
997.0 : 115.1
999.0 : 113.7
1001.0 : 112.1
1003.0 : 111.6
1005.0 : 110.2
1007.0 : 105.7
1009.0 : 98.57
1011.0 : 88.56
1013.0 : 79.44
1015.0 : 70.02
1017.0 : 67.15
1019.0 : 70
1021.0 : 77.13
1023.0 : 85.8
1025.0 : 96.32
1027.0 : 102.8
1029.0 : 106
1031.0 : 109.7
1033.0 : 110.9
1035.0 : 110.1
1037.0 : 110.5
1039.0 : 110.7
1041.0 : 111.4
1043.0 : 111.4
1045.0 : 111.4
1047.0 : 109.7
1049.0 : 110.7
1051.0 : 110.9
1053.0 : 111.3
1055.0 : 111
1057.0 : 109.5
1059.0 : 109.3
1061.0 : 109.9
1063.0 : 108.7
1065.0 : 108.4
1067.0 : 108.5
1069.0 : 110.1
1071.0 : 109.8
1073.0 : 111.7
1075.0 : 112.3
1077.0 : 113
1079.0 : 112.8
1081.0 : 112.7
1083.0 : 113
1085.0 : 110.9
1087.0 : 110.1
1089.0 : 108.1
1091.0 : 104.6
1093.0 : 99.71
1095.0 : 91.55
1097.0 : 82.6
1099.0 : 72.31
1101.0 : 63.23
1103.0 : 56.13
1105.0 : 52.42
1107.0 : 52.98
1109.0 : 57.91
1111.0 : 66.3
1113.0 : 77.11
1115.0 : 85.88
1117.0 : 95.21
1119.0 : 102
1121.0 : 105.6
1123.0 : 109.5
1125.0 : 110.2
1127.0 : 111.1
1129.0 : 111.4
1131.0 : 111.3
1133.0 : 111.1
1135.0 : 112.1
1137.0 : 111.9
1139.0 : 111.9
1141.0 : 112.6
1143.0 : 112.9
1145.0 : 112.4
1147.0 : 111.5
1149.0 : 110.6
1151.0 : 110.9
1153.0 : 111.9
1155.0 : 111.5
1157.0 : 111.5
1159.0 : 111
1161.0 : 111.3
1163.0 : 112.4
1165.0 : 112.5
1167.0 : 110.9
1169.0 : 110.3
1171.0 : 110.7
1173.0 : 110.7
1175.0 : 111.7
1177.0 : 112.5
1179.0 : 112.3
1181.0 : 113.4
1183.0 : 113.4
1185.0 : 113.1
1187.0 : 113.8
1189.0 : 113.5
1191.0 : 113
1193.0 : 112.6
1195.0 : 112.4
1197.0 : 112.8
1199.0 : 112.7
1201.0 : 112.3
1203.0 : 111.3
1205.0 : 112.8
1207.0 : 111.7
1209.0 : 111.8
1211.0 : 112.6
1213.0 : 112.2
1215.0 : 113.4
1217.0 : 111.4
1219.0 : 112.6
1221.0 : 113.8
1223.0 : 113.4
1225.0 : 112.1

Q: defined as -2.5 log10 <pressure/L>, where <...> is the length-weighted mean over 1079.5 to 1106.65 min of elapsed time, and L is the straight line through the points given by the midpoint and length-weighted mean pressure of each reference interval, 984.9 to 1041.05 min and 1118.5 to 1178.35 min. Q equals 0.188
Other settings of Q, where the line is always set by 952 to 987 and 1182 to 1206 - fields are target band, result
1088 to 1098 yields 0.17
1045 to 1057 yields 0.03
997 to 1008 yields 0.03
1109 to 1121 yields 0.32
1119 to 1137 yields 0.03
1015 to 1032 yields 0.28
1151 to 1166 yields 0.01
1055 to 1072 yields 0.04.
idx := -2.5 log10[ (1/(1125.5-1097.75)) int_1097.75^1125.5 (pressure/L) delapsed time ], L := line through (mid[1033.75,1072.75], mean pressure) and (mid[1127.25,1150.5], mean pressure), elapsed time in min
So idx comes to 0.38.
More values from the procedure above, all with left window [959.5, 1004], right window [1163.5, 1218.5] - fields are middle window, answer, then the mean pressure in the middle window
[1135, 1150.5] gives 0.007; 112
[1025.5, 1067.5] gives 0.038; 110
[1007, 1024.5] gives 0.361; 81.6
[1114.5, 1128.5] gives 0.092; 104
